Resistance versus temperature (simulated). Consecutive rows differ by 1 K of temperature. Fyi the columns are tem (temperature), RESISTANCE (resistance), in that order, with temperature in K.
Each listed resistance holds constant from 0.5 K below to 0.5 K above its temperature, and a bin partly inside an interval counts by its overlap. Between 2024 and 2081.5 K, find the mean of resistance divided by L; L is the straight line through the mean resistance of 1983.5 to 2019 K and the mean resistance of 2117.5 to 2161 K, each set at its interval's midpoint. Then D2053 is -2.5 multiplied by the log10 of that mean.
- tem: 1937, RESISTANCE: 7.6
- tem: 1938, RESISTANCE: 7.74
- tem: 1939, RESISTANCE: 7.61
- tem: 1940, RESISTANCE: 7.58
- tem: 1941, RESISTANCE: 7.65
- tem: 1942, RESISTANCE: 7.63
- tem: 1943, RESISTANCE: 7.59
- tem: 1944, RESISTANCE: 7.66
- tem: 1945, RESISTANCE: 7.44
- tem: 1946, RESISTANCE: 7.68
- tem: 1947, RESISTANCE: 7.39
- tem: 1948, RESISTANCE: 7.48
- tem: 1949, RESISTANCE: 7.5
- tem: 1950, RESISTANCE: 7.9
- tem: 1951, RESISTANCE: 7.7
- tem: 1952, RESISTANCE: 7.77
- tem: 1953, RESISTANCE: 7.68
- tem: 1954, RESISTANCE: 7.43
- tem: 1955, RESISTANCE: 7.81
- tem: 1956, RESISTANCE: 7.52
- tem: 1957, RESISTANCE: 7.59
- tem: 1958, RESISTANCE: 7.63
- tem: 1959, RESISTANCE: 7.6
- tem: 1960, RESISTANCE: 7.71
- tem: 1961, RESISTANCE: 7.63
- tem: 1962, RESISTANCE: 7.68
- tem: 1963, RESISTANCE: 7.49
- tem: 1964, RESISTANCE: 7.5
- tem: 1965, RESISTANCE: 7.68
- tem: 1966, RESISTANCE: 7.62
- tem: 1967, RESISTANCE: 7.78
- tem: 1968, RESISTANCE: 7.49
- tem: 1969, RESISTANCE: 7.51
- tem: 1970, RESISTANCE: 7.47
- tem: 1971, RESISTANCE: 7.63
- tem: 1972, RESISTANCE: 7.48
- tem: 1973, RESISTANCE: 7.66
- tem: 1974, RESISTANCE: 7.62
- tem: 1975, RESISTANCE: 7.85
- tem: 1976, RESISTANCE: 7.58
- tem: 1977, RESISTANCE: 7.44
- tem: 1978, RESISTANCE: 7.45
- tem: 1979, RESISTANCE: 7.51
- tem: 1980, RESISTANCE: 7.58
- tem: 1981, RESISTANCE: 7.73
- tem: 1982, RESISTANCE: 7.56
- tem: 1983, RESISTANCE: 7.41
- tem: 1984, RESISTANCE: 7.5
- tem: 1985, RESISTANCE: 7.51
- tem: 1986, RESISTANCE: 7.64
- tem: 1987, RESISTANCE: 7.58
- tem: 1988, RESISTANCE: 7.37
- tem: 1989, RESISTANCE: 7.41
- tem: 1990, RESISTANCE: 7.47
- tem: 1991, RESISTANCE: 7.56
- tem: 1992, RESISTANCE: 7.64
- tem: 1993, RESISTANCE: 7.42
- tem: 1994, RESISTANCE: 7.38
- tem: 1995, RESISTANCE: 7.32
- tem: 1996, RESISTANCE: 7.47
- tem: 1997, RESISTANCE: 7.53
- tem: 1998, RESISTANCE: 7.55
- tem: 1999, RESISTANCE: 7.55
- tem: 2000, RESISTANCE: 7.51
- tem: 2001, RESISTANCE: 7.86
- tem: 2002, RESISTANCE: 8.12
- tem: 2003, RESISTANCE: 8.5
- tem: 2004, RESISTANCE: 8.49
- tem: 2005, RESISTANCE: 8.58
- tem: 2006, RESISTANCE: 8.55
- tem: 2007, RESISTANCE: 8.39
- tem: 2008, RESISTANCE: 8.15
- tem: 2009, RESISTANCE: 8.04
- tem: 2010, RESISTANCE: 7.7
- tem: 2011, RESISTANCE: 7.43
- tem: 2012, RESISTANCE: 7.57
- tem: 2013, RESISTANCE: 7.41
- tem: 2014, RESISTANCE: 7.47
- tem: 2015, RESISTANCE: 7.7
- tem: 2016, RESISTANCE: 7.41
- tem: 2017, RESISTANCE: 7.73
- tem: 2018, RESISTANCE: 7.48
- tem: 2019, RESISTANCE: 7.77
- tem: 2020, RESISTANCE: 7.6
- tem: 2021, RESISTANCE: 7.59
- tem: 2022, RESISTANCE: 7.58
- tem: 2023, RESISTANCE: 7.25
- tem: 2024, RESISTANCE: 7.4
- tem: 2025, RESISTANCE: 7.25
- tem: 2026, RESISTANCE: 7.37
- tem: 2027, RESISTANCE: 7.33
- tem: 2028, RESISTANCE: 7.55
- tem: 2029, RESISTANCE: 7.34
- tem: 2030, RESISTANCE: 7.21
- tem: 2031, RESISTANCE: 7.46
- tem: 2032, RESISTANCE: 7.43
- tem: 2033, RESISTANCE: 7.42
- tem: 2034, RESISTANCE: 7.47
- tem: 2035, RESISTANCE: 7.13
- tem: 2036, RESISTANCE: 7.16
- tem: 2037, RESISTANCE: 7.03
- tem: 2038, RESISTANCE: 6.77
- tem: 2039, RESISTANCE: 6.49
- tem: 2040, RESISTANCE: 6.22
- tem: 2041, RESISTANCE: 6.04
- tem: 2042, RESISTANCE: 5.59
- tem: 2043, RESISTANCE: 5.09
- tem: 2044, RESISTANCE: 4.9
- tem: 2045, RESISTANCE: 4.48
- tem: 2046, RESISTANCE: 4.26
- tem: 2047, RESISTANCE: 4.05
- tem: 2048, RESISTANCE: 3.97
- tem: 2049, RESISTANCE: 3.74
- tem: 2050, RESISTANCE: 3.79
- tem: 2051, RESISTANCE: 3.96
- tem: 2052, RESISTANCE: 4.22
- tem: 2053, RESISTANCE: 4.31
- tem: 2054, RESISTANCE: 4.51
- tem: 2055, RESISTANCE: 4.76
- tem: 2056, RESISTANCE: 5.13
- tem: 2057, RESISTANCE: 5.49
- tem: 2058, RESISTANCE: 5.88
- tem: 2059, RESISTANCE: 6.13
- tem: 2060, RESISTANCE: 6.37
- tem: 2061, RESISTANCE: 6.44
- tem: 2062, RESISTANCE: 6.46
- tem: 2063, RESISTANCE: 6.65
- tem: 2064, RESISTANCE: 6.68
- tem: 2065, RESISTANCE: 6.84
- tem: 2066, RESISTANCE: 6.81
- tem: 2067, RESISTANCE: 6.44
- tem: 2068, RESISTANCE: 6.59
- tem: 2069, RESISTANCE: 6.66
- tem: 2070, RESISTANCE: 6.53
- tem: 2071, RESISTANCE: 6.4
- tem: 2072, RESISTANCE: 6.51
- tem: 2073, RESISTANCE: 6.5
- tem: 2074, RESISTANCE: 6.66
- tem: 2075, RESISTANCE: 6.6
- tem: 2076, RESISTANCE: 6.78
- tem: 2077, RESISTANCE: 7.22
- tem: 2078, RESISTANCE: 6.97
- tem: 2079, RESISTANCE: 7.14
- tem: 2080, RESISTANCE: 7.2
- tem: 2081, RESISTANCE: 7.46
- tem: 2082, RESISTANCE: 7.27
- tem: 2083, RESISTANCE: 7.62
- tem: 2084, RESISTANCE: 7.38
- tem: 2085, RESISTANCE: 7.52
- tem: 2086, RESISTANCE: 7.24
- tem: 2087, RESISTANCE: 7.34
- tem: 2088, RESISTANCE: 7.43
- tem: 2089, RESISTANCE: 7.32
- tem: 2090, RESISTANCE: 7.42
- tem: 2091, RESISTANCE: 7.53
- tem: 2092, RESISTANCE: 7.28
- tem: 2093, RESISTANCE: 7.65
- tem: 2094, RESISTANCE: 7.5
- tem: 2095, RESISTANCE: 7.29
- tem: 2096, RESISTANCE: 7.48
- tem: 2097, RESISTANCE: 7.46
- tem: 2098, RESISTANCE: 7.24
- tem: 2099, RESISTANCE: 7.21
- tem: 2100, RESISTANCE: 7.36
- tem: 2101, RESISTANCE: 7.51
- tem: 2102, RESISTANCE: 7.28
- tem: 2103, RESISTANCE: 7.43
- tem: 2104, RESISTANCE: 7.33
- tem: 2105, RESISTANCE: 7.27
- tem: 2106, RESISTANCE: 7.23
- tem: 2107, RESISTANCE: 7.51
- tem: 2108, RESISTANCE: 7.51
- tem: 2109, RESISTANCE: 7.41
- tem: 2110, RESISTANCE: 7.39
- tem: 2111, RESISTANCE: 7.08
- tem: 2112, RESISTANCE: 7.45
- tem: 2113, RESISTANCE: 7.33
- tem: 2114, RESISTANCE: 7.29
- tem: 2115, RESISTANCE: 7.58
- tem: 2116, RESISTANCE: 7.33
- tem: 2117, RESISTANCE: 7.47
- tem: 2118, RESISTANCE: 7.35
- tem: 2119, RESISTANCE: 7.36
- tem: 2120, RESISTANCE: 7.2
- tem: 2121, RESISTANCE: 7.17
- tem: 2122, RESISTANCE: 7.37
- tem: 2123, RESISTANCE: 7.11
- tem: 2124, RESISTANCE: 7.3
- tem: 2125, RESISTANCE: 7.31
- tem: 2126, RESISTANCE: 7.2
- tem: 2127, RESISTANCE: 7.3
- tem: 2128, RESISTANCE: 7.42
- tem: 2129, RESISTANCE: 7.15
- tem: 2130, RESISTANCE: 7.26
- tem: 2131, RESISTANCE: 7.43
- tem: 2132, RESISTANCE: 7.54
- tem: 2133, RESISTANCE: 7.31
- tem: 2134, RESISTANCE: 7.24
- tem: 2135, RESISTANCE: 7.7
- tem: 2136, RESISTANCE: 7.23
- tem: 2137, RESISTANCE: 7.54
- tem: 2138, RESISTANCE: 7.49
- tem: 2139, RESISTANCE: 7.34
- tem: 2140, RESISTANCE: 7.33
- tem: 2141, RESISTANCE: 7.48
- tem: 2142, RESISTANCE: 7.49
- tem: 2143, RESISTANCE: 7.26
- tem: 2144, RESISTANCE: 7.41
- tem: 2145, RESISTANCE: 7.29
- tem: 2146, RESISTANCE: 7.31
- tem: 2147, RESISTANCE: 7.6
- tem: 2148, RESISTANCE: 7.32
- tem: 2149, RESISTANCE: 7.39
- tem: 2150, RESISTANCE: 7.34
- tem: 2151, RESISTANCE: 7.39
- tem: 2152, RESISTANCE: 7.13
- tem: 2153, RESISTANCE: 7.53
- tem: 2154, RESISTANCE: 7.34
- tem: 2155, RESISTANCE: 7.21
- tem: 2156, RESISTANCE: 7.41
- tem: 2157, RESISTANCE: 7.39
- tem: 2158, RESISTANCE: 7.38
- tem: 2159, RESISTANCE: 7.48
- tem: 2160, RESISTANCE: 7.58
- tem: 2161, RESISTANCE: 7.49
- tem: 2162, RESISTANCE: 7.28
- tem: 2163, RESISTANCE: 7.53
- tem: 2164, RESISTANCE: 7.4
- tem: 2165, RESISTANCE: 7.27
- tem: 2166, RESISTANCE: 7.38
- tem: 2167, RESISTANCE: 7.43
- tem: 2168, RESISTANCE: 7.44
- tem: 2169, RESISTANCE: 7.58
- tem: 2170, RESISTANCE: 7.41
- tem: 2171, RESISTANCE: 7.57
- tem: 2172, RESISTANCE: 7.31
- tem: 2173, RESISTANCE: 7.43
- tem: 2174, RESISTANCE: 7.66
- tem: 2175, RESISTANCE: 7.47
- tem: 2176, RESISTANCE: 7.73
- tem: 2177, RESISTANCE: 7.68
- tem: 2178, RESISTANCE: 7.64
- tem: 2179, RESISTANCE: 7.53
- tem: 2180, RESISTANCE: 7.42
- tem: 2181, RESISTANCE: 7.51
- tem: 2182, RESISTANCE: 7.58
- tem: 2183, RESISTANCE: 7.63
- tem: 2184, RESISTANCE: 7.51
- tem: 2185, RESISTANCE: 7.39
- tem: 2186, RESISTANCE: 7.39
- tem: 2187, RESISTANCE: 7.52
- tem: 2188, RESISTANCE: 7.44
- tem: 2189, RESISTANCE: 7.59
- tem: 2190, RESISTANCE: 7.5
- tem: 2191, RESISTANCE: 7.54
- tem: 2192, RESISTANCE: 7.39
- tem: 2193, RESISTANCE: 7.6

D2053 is 0.22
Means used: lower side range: 7.71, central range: 6.2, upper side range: 7.36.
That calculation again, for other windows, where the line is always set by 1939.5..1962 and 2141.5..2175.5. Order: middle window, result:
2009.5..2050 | 0.13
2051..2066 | 0.30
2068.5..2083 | 0.09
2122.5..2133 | 0.02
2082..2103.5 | 0.01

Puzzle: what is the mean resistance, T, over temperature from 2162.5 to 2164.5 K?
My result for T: 7.46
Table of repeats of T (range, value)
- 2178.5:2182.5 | 7.51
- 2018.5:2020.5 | 7.68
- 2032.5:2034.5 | 7.45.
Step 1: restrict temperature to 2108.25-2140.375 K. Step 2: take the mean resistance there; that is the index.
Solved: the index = 7.34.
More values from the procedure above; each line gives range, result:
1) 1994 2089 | 6.79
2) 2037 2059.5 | 5.04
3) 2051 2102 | 6.71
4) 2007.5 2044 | 7.21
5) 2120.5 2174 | 7.38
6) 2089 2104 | 7.4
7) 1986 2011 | 7.79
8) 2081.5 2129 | 7.36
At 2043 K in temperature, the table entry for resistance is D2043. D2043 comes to 5.09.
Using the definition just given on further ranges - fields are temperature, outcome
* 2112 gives 7.45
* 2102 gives 7.28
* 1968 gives 7.49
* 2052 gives 4.22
